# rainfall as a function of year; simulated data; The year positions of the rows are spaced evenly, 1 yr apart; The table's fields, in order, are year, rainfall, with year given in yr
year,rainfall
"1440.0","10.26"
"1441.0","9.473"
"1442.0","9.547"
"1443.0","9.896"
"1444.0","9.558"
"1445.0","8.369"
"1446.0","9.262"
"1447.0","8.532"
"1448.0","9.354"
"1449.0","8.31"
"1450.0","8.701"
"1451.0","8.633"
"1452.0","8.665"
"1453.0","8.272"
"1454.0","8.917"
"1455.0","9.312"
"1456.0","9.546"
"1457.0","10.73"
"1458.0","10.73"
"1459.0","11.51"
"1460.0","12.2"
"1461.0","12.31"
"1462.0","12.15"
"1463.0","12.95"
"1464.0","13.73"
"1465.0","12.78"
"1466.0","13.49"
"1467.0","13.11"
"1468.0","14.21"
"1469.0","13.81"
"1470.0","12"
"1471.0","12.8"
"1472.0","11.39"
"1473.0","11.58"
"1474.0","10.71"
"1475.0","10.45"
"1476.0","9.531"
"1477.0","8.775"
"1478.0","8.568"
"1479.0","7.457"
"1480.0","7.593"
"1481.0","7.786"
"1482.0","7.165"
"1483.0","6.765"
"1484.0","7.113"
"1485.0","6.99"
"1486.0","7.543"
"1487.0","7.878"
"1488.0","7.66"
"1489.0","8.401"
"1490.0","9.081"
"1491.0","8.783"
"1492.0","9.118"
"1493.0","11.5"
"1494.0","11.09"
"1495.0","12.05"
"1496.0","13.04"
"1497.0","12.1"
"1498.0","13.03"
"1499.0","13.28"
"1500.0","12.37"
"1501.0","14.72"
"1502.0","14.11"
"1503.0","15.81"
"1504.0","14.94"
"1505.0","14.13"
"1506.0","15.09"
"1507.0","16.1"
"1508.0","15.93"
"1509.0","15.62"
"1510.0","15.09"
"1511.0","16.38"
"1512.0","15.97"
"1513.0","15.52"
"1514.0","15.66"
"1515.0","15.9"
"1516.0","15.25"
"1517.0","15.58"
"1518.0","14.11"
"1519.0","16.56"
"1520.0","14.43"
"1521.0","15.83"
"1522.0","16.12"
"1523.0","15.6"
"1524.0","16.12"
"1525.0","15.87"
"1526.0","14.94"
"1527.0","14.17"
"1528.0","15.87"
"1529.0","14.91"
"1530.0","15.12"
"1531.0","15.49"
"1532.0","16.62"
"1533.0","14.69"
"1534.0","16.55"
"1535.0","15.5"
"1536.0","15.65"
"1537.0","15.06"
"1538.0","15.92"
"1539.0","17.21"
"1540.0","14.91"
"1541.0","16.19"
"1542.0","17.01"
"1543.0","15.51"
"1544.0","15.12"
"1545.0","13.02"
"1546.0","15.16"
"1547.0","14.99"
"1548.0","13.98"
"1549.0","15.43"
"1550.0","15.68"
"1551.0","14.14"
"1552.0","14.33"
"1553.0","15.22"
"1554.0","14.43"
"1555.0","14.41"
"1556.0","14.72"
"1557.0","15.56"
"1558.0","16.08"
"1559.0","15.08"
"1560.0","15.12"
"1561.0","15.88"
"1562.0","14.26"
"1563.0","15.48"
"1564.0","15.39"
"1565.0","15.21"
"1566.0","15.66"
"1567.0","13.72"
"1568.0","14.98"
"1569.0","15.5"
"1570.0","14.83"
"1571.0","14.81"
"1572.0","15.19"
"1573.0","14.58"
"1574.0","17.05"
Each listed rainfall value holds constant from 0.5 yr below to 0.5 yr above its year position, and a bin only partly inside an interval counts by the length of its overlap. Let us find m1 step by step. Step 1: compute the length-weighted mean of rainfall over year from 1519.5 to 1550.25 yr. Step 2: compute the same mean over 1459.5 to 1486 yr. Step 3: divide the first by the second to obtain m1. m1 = 1.46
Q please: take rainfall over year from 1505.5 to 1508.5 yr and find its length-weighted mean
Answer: 15.7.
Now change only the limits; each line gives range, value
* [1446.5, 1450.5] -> 8.72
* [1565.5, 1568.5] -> 14.8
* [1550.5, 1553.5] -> 14.6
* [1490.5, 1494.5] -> 10.1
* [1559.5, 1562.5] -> 15.1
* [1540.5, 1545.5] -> 15.4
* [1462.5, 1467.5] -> 13.2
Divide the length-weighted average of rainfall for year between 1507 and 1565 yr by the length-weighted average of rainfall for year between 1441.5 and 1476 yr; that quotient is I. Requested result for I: 1.4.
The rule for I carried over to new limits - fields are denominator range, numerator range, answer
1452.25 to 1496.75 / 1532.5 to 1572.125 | 1.48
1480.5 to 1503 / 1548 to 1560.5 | 1.47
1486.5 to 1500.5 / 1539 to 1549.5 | 1.43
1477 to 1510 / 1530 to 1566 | 1.38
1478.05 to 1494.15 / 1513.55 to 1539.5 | 1.90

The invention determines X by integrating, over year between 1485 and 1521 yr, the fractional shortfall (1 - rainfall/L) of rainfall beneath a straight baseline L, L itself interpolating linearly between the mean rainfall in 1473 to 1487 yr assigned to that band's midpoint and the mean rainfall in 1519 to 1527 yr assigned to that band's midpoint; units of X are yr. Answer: -2.69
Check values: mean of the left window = 8.3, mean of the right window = 15.5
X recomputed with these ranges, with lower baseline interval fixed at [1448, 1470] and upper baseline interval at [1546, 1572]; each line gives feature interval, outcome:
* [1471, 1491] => 5.5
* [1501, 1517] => -2.9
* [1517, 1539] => -2.8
